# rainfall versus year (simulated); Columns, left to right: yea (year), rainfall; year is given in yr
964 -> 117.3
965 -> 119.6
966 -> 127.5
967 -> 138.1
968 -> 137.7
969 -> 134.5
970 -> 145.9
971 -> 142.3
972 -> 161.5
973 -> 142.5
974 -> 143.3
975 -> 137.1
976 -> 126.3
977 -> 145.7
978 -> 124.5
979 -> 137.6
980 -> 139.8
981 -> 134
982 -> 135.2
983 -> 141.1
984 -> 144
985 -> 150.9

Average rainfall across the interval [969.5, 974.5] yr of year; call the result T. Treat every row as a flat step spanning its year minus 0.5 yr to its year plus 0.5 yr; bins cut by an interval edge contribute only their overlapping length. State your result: 147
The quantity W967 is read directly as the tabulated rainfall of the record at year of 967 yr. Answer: 138.1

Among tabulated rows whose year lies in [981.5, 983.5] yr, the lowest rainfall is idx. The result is 135.2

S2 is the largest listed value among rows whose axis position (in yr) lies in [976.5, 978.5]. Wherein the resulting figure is 145.7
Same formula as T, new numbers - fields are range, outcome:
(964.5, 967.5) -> 128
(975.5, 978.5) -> 132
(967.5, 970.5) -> 139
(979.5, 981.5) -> 137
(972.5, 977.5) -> 139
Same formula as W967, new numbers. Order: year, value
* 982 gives 135.2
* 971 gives 142.3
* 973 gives 142.5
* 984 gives 144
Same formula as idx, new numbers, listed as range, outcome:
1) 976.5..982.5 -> 124.5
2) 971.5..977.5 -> 126.3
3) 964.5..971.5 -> 119.6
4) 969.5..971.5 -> 142.3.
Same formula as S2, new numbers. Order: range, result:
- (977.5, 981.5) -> 139.8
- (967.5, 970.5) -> 145.9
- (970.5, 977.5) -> 161.5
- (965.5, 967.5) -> 138.1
